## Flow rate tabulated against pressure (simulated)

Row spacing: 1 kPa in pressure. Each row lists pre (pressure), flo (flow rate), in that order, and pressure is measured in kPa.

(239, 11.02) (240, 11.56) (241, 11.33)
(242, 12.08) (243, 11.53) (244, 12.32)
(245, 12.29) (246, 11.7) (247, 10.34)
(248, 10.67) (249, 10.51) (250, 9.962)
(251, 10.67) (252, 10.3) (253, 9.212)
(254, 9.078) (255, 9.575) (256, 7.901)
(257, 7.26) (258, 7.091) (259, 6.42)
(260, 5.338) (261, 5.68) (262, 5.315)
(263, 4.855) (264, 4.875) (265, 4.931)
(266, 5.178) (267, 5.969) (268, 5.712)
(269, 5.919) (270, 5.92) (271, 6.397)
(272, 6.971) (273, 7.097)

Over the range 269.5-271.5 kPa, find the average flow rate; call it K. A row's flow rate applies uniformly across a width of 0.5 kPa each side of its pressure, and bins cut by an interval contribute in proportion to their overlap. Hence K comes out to 6.16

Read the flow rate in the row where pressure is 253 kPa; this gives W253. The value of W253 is 9.212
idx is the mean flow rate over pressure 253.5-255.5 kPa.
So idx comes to 9.33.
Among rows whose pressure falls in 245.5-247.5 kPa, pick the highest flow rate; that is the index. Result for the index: 11.7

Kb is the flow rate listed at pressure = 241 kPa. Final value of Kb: 11.33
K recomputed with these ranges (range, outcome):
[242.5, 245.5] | 12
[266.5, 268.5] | 5.84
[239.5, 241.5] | 11.4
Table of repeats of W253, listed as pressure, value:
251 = 10.67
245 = 12.29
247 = 10.34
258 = 7.091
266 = 5.178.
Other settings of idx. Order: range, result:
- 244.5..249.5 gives 11.1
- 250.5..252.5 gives 10.5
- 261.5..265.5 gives 4.99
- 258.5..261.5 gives 5.81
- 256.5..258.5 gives 7.18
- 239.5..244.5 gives 11.8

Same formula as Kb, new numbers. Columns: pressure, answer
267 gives 5.969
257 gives 7.26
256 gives 7.901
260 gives 5.338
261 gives 5.68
